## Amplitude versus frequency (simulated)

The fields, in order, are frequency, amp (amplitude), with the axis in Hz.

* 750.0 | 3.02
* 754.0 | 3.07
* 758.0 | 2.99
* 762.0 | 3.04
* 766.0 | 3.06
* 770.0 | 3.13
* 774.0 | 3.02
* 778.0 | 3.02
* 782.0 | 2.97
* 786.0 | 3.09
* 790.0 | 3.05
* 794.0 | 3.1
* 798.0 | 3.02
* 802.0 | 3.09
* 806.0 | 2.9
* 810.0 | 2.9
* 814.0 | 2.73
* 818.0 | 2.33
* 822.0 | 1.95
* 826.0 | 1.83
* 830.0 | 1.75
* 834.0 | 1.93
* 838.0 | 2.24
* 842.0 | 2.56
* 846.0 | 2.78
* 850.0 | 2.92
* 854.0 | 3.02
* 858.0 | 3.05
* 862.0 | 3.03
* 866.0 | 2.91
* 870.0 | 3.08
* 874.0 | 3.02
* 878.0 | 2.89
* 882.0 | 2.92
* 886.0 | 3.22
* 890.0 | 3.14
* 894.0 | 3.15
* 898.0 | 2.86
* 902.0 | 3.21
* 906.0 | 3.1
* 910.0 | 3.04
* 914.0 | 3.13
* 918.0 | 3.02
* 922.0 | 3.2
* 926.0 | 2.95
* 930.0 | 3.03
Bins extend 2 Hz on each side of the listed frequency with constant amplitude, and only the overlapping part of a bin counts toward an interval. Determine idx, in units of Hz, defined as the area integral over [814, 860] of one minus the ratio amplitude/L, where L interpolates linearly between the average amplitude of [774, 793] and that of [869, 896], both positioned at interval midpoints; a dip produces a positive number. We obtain 9.6 Hz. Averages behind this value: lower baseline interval 3.03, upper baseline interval 3.06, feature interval 2.41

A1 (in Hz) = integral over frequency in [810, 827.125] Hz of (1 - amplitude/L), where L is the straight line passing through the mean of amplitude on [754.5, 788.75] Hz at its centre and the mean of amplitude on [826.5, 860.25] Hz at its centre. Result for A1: 2.5 Hz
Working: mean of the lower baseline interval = 3.04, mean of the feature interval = 2.31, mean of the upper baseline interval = 2.5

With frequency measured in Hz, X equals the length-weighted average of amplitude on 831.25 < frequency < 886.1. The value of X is 2.8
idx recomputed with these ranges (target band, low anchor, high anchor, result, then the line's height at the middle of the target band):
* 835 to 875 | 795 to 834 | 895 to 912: -1.2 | 2.75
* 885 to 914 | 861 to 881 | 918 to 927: -0.6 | 3.03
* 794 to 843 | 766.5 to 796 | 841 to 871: 8.7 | 2.99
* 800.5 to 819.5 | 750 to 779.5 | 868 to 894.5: 1.6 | 3.05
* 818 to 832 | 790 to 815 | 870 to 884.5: 5.0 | 2.97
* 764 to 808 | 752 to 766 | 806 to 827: -4.8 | 2.75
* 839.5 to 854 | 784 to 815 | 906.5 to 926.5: 1.2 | 3.03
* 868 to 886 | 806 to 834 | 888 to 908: -0.8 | 2.87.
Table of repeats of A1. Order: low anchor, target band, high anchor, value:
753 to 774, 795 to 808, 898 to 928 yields 0.2 Hz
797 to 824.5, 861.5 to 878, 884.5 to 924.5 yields -0.3 Hz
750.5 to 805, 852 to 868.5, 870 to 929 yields 0.3 Hz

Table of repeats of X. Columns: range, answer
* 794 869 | 2.63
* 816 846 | 2.13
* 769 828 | 2.8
